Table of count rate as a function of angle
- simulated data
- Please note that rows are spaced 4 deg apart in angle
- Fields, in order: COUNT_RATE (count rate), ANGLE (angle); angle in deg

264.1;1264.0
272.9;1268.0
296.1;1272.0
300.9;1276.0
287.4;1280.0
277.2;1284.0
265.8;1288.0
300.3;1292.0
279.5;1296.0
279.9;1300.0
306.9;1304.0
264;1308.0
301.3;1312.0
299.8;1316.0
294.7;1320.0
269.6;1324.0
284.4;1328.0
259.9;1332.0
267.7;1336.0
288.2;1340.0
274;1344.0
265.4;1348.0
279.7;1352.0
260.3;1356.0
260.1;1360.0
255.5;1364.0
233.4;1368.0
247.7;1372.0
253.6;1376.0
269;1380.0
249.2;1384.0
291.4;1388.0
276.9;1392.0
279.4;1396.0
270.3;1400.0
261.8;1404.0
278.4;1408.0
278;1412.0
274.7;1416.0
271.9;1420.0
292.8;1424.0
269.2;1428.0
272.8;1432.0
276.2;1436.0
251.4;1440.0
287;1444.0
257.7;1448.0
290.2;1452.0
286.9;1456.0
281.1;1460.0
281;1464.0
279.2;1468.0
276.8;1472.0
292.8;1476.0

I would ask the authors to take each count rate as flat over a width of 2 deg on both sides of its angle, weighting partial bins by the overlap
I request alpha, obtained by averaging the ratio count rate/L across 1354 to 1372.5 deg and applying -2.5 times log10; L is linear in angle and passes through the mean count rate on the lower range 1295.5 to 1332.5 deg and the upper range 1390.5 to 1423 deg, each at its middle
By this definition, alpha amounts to 0.11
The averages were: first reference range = 285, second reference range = 274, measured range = 252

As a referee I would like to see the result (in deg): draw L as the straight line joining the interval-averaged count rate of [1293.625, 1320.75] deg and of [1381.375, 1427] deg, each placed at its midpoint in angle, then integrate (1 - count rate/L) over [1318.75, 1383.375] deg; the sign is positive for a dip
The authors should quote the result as 3.9 deg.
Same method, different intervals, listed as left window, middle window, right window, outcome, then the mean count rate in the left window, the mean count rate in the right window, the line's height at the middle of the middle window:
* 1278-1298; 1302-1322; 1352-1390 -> -1.3 deg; 282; 259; 275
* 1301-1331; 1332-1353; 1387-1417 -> 0.8 deg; 287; 276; 284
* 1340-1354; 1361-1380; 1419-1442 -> 1.7 deg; 275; 272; 274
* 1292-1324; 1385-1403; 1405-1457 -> 0.2 deg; 289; 275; 279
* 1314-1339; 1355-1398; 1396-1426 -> 2.4 deg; 280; 276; 277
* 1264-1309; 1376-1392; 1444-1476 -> 0.8 deg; 284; 280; 282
